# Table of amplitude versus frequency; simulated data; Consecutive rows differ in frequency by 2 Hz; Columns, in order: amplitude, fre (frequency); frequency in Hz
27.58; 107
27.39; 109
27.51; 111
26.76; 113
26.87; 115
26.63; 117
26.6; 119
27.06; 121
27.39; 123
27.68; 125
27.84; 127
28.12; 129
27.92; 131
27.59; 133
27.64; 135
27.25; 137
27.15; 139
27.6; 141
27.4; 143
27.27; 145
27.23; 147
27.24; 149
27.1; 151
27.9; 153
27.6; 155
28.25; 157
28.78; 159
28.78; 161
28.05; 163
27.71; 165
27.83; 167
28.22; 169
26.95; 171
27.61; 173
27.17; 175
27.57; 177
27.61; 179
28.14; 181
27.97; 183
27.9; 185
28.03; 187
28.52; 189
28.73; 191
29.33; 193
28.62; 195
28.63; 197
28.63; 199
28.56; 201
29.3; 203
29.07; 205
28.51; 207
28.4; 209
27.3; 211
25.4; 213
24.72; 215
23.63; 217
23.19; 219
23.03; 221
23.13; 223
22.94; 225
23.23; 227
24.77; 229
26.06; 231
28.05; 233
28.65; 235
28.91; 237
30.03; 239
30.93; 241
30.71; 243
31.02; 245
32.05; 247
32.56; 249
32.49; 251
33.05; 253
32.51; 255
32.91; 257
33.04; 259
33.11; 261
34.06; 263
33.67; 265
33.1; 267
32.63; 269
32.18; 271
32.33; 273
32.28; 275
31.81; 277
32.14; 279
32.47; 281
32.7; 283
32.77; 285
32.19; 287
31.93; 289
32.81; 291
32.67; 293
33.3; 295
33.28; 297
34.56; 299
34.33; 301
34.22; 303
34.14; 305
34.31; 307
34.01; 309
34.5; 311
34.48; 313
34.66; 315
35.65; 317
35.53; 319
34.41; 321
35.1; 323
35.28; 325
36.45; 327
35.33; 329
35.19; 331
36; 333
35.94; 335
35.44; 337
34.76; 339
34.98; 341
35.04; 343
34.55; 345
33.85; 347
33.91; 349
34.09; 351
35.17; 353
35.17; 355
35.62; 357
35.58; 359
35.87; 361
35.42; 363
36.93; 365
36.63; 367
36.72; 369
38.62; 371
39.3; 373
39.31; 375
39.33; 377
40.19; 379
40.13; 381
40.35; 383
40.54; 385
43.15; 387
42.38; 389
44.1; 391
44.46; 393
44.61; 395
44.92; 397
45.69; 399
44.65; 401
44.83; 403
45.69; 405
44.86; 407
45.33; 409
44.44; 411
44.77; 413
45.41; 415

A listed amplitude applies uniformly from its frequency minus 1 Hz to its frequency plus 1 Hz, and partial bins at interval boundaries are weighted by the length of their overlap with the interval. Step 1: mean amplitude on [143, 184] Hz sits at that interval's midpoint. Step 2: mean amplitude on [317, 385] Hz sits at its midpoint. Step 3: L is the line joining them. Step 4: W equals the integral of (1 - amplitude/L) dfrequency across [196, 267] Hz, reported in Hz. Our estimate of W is 4.8 Hz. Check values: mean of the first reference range 27.7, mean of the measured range 28.8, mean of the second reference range 36.3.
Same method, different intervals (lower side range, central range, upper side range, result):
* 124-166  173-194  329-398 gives 1.0 Hz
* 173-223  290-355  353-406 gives 2.8 Hz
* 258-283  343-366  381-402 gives 2.9 Hz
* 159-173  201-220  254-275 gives 2.2 Hz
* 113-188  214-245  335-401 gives 5.2 Hz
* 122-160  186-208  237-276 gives 0.8 Hz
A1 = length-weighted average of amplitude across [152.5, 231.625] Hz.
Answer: 27.1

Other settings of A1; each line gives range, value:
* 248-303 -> 32.9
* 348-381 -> 36.8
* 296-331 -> 34.7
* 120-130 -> 27.6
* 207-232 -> 24.8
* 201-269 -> 28.9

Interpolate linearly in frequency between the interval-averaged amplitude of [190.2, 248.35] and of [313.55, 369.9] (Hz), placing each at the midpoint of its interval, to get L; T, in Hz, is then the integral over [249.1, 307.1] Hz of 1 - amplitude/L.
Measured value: -3.28 Hz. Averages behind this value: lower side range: 27.5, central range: 33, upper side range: 35.3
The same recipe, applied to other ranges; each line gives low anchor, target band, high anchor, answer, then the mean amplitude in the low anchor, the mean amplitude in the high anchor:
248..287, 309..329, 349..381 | -0.1 Hz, 32.7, 36.9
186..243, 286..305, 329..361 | -0.7 Hz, 27.1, 35.1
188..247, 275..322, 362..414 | 0.9 Hz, 27.4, 41.8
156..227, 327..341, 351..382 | 0.0 Hz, 27.3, 37.2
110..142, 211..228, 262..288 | 3.8 Hz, 27.4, 32.6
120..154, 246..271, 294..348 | -0.5 Hz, 27.5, 34.8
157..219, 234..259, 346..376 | -0.6 Hz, 27.8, 36.1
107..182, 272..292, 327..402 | 1.1 Hz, 27.6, 38.2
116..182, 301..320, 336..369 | -0.5 Hz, 27.6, 35.2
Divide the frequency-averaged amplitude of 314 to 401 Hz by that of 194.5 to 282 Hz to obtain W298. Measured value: 1.3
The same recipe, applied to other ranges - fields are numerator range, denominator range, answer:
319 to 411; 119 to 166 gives 1.40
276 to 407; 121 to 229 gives 1.35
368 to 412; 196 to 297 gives 1.42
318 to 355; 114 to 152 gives 1.28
